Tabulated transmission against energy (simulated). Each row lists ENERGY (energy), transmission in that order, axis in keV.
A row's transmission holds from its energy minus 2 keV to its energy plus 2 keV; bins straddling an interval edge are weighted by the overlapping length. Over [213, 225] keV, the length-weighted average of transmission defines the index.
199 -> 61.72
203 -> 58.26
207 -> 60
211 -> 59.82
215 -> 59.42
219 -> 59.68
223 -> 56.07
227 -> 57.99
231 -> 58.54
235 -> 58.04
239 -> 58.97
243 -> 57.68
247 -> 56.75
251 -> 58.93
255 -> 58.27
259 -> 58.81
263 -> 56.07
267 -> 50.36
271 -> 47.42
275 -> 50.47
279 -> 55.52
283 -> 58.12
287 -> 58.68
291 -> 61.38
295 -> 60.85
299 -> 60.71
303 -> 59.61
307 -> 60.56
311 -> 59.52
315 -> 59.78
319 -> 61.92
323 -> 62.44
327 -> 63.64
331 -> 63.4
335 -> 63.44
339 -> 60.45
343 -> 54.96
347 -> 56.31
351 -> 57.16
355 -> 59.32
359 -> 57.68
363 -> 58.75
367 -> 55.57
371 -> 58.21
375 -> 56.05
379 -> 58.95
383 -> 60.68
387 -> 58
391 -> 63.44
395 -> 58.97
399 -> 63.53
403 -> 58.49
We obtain 58.4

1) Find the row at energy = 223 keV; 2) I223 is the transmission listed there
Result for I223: 56.07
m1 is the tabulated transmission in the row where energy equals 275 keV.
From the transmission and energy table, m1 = 50.47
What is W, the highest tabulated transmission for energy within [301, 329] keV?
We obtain 63.64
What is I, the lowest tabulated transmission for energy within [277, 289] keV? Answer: 55.52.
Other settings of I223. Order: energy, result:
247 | 56.75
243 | 57.68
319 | 61.92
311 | 59.52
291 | 61.38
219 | 59.68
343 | 54.96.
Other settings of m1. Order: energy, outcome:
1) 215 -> 59.42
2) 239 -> 58.97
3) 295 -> 60.85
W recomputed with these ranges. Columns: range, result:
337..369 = 60.45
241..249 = 57.68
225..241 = 58.97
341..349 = 56.31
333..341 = 63.44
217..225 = 59.68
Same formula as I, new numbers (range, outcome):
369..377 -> 56.05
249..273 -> 47.42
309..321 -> 59.52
